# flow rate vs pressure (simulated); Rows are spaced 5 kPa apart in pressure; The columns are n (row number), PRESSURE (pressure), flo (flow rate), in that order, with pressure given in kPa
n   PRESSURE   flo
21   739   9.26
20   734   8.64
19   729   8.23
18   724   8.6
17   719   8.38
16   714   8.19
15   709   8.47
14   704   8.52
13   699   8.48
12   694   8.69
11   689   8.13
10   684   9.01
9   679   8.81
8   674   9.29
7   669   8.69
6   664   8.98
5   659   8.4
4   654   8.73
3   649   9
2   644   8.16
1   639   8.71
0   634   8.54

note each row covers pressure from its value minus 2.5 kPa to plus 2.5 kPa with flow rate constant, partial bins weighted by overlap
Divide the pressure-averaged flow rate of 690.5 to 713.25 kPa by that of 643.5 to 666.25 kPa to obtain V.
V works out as 0.98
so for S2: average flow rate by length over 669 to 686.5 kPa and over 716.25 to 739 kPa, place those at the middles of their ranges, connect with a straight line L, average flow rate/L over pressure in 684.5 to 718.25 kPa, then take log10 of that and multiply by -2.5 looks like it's 0.042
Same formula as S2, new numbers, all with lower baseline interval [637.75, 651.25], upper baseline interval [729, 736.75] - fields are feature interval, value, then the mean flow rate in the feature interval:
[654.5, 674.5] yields -0.02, 8.78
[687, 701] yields 0.02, 8.44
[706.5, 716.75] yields 0.03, 8.33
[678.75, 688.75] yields -0.02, 8.76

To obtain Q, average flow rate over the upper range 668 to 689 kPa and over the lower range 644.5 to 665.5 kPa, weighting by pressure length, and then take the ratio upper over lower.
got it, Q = 1.0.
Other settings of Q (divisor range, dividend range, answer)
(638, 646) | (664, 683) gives 1.06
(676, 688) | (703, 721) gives 0.95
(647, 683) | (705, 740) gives 0.96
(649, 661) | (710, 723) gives 0.96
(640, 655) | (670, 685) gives 1.04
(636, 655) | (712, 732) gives 0.97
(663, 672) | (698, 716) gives 0.95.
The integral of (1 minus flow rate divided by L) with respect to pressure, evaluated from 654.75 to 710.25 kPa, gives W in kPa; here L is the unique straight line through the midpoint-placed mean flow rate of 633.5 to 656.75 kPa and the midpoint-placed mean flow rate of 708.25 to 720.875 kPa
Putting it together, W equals -1.4 kPa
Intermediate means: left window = 8.63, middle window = 8.69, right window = 8.33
